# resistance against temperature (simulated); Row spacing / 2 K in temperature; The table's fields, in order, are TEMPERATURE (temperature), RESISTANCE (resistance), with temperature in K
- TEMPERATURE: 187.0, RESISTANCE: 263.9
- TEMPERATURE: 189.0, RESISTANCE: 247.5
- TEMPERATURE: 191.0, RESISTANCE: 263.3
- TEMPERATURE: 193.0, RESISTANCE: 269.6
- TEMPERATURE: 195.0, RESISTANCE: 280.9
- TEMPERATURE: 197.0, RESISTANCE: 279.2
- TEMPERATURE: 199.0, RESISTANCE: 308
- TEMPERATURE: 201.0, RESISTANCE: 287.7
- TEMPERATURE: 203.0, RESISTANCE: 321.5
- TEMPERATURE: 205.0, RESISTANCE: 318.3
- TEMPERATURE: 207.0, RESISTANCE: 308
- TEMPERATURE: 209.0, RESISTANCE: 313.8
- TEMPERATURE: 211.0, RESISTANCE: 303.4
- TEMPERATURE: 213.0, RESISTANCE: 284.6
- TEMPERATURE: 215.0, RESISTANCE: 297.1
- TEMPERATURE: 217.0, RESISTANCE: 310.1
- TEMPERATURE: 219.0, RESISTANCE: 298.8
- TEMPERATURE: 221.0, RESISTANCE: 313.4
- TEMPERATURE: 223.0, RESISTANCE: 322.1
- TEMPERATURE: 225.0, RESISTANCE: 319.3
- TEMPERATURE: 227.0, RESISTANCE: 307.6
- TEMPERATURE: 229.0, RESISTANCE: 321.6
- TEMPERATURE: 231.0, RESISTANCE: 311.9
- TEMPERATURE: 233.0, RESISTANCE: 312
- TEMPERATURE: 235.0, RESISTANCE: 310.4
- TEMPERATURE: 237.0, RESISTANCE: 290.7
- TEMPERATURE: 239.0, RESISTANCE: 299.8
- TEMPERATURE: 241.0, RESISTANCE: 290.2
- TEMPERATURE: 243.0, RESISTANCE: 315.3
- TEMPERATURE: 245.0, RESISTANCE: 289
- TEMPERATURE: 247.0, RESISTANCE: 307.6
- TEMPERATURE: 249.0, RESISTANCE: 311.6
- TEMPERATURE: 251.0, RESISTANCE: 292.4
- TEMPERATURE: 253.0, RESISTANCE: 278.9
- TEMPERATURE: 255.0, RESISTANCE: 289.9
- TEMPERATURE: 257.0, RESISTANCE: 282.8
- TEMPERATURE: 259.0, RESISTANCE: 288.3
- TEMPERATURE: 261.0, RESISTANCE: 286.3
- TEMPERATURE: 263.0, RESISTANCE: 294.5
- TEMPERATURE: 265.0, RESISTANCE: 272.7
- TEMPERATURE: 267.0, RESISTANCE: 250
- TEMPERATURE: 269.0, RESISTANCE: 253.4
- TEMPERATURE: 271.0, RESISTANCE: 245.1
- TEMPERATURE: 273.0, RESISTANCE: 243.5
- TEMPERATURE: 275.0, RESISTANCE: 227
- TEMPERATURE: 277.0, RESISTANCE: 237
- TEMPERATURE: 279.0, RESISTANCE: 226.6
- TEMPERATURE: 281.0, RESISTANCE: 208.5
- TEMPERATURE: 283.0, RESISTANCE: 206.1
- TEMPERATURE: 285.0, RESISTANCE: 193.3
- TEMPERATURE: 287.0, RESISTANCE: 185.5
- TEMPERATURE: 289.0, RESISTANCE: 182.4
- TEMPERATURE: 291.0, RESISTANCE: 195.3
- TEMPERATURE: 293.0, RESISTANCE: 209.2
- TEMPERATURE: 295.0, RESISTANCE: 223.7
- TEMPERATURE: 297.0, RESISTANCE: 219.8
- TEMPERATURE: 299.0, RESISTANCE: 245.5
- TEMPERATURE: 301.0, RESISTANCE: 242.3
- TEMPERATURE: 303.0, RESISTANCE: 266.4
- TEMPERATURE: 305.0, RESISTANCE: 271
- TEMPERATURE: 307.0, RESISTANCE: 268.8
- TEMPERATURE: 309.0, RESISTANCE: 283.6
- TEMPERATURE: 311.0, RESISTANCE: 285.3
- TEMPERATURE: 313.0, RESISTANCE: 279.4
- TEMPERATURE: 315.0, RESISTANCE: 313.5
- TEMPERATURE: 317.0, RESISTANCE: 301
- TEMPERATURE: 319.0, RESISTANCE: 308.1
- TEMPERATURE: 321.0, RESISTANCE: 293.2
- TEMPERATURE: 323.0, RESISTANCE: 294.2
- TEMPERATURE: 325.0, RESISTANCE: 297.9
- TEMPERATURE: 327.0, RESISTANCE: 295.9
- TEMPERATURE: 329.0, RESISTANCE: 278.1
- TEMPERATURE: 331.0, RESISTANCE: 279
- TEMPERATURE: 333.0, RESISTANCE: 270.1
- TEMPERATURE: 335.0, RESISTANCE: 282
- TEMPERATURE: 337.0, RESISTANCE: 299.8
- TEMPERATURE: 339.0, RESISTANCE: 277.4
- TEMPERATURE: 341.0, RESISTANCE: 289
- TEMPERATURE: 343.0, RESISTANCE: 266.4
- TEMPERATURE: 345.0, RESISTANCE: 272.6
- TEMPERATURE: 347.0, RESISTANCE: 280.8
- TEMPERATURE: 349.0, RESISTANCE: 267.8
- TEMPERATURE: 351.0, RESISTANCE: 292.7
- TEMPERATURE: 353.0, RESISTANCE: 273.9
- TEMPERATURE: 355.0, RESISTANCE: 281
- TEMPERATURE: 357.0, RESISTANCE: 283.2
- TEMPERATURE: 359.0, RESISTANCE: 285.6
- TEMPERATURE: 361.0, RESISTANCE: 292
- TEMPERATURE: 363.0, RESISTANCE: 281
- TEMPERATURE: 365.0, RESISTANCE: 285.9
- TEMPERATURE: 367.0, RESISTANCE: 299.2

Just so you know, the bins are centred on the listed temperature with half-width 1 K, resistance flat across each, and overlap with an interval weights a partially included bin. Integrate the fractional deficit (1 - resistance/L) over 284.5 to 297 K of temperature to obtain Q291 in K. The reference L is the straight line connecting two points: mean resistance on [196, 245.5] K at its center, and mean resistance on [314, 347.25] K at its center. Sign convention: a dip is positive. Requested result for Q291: 4.0 K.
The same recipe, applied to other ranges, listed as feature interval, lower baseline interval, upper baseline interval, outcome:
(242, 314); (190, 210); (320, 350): 8.44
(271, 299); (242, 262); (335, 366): 7.30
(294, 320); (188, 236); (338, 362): 1.50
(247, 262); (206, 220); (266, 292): -2.45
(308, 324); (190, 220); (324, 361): -0.56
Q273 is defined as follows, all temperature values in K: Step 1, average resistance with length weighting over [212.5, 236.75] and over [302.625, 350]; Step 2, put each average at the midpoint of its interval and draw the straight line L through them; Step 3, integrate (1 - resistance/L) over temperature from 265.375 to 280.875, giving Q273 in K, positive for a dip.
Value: 3.0 K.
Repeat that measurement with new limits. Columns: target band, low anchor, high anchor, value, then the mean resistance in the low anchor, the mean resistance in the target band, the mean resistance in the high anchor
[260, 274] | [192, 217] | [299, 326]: 1.3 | 298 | 264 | 284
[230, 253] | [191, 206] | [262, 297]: -3.9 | 293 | 302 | 226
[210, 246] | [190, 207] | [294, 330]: -2.2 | 292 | 305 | 276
